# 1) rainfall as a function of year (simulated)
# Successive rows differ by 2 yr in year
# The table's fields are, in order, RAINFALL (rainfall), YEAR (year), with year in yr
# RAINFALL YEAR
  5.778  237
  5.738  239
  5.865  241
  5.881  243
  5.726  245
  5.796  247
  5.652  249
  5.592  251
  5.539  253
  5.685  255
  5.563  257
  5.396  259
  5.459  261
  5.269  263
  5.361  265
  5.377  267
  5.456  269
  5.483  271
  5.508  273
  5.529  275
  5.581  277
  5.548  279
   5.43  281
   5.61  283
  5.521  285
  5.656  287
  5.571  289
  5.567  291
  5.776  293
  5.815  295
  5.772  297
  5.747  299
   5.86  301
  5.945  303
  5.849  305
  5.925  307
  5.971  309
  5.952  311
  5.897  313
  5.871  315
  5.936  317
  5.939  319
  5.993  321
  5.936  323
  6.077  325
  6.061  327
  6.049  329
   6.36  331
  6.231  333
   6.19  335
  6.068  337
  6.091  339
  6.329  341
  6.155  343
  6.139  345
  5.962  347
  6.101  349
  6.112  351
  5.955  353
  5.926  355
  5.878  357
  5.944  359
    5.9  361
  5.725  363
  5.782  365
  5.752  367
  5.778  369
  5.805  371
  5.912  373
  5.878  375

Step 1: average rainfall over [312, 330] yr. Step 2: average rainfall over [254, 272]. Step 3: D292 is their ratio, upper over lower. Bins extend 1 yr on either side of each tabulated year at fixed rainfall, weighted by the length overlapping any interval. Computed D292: 1.10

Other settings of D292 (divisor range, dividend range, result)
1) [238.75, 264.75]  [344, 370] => 1.05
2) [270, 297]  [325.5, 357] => 1.09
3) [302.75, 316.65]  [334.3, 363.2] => 1.02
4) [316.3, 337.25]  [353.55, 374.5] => 0.96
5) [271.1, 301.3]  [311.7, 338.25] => 1.08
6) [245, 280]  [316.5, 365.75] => 1.09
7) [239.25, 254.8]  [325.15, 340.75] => 1.08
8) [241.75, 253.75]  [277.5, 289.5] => 0.97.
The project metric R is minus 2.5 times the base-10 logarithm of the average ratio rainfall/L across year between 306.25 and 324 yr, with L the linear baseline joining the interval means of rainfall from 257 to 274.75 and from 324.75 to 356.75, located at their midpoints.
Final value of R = -0.01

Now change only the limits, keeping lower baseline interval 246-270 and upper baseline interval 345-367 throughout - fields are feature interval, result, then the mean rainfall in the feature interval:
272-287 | 0.01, 5.54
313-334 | -0.05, 6.04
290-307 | -0.02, 5.8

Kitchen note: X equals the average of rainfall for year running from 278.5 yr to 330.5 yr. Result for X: 5.83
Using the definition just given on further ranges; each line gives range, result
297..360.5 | 6.01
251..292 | 5.51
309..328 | 5.96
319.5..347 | 6.12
